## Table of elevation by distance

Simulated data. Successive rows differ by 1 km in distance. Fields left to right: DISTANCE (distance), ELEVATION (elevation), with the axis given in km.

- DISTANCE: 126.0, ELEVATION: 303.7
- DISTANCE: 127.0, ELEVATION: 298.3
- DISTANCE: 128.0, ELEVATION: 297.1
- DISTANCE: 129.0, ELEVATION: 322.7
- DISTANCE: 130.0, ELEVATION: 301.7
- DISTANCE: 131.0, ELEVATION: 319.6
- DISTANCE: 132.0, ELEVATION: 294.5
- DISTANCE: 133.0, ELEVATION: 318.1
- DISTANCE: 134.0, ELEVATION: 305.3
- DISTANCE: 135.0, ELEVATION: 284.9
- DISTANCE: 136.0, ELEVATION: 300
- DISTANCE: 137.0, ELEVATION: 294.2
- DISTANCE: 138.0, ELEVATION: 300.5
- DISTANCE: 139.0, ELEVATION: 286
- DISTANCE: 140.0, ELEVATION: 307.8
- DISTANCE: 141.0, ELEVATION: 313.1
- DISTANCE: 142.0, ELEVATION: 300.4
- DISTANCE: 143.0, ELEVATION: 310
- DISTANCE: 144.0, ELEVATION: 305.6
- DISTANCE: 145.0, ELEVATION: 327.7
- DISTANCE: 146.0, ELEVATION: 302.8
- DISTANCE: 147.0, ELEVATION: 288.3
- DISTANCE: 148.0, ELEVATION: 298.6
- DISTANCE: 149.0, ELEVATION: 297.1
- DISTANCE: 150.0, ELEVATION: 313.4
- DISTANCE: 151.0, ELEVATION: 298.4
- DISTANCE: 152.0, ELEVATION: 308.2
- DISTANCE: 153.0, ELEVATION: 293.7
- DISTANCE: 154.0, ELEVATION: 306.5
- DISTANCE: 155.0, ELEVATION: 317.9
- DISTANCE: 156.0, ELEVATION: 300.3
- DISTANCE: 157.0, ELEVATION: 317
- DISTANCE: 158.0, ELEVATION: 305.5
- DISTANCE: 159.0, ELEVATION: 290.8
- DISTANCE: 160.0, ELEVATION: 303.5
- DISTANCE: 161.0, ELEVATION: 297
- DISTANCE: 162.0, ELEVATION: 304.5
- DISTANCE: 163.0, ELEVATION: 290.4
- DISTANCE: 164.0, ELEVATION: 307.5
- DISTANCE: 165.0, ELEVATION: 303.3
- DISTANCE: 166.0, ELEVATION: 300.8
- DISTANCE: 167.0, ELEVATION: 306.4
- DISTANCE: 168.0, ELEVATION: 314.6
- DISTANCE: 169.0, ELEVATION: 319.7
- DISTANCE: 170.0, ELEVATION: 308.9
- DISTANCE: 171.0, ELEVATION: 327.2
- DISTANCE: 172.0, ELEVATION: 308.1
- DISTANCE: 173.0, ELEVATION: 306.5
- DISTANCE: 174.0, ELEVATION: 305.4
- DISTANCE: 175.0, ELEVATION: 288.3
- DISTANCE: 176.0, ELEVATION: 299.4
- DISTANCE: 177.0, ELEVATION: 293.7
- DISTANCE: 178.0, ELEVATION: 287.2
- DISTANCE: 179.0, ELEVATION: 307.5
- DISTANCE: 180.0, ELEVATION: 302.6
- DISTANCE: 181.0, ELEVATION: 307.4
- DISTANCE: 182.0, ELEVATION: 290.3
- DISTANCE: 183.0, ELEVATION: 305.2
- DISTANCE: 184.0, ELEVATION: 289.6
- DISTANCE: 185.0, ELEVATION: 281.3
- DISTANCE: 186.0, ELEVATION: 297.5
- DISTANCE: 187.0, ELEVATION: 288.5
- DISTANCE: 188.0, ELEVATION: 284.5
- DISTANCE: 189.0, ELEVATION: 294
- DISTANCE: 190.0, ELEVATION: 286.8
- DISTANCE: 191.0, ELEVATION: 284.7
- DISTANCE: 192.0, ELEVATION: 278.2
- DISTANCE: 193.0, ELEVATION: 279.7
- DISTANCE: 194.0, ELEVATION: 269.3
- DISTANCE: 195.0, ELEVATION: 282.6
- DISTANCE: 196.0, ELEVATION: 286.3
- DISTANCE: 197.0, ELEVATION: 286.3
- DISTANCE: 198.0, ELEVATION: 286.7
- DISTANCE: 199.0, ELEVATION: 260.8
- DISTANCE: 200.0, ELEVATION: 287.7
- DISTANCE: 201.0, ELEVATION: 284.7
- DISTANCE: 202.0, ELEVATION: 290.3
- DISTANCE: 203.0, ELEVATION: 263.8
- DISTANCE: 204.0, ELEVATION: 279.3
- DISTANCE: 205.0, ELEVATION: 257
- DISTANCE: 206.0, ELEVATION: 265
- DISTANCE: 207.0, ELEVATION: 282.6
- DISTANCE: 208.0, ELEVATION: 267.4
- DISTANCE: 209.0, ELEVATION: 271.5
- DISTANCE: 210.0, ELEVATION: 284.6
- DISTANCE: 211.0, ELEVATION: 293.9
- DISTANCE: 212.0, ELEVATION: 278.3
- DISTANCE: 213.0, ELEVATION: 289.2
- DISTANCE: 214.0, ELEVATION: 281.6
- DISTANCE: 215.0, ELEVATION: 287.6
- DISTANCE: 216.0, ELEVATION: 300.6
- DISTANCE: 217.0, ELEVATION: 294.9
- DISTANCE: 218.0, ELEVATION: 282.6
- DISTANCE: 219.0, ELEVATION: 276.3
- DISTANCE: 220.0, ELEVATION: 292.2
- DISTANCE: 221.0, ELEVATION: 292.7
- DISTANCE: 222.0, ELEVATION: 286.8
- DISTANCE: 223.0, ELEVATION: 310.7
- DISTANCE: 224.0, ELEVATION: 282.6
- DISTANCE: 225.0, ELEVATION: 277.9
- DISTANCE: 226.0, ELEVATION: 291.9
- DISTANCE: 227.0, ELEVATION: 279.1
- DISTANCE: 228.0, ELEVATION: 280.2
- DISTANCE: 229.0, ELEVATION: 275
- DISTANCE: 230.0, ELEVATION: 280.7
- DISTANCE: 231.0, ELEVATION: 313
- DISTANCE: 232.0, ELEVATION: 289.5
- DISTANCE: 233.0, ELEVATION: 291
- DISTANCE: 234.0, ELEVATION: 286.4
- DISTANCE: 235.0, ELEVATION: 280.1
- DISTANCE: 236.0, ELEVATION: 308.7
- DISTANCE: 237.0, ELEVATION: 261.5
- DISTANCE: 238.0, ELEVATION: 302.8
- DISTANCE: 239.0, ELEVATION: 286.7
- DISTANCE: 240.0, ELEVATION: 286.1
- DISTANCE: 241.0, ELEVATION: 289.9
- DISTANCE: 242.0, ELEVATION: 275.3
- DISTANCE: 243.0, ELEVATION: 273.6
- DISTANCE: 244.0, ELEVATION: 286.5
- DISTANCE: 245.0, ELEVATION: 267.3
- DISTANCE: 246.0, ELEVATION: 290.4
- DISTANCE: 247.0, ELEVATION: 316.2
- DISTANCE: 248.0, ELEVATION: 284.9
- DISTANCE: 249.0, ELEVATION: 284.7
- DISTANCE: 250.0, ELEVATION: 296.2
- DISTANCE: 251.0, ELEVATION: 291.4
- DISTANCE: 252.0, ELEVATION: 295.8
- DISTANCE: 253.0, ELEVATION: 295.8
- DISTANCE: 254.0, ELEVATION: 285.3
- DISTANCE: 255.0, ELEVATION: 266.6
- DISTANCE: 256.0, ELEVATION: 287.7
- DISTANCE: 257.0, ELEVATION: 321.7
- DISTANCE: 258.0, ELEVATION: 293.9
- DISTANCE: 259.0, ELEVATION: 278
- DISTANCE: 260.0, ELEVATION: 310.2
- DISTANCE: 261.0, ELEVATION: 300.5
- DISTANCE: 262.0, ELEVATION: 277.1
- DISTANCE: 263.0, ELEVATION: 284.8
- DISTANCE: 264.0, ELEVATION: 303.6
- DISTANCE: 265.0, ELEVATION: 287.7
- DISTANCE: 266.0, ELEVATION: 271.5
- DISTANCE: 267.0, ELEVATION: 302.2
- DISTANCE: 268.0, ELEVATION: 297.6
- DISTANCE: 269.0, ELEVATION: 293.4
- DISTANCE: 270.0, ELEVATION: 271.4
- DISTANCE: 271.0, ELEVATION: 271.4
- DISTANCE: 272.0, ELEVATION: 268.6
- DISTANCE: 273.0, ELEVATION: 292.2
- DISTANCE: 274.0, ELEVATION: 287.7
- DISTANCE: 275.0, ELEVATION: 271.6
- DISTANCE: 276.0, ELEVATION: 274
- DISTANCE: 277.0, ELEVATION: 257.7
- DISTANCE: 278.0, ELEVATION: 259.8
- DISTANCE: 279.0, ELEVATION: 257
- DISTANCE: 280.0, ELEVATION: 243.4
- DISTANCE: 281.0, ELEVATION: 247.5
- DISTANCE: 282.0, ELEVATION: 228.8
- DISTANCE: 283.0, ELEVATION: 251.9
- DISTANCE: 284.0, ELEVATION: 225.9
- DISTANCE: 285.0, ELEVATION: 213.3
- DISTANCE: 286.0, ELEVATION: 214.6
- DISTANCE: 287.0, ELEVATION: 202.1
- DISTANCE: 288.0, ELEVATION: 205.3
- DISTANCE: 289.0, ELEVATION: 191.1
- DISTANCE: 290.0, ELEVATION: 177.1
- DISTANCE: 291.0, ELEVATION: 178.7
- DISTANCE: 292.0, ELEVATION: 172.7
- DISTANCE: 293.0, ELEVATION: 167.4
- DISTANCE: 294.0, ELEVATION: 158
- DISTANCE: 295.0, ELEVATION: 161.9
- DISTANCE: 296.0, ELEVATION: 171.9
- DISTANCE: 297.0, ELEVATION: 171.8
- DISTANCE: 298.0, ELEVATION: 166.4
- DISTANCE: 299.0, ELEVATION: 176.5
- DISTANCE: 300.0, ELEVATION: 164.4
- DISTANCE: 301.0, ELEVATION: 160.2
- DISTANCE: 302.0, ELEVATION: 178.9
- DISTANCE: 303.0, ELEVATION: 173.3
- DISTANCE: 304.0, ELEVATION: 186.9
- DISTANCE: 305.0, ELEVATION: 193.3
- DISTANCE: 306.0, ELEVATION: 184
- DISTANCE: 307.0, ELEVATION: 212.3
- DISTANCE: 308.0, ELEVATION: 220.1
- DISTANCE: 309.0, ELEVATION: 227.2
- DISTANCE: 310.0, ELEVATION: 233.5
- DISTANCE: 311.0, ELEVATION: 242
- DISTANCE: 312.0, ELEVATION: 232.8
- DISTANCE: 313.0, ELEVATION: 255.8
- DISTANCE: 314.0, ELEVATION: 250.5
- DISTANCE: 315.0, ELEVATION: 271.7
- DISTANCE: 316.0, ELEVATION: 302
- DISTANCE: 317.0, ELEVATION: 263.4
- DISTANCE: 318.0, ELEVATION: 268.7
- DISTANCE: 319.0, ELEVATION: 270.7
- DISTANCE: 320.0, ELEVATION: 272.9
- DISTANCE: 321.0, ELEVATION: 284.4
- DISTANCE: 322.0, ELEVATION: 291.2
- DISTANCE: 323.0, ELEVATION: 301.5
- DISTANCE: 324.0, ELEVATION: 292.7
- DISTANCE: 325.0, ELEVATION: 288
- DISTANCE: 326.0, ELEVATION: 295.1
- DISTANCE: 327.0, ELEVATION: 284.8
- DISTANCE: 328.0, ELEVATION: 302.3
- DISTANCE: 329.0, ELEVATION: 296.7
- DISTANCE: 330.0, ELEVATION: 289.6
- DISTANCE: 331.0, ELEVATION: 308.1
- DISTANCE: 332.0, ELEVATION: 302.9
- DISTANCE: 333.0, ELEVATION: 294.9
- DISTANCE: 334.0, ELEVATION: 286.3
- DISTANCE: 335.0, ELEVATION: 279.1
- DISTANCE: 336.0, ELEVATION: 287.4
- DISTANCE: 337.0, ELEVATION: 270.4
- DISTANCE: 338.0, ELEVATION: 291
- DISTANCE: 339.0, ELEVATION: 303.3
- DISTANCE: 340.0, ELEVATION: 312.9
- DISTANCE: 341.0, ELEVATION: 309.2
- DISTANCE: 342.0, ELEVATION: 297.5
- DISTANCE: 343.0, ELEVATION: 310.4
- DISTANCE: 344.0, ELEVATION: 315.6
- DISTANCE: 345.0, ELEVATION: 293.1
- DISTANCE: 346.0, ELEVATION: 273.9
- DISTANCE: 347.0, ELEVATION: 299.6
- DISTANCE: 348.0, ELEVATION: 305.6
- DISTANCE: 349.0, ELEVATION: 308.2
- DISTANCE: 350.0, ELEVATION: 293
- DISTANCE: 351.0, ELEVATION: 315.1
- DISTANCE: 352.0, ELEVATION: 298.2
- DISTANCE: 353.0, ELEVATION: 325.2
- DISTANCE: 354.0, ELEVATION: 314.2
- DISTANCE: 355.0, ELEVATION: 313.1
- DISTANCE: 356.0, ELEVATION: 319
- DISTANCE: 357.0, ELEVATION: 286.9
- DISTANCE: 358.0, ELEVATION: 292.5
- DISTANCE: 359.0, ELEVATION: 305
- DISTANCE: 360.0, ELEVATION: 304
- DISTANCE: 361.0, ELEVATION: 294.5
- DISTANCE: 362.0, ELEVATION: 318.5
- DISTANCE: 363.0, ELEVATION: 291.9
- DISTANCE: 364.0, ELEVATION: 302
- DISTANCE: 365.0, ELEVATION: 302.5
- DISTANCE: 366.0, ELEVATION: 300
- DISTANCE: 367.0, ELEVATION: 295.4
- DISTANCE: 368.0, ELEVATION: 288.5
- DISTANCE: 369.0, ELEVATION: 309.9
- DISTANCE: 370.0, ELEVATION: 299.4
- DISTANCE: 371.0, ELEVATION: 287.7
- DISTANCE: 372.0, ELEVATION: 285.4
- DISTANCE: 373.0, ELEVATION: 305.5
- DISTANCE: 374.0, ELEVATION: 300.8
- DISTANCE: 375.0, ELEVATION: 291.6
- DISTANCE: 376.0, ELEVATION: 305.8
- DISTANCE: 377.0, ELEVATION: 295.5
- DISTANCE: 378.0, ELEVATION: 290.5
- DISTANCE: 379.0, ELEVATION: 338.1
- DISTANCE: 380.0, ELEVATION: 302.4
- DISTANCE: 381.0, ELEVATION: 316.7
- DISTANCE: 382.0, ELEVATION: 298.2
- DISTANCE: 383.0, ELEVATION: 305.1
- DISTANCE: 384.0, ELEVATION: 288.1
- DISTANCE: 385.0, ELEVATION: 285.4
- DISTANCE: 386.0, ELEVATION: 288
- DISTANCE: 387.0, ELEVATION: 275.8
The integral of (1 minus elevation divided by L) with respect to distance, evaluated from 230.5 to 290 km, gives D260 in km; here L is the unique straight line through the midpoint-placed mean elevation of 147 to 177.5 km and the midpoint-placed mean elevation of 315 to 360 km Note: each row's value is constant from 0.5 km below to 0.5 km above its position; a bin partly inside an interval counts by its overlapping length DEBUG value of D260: 4.9 km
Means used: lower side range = 304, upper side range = 296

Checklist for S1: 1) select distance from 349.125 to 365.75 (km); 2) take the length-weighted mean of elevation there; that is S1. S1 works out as 305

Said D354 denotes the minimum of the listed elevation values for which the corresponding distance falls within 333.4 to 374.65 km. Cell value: 270.4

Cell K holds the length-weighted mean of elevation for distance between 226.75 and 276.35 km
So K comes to 287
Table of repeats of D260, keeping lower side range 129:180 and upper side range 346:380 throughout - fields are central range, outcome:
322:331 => 0.2 km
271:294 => 5.5 km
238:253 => 0.7 km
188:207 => 1.5 km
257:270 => 0.5 km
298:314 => 5.3 km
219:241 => 1.1 km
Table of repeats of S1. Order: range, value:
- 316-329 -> 286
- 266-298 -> 231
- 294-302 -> 168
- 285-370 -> 261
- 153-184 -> 304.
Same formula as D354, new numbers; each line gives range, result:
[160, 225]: 257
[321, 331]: 284.4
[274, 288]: 202.1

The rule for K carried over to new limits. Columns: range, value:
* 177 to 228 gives 285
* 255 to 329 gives 245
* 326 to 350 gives 297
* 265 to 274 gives 284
